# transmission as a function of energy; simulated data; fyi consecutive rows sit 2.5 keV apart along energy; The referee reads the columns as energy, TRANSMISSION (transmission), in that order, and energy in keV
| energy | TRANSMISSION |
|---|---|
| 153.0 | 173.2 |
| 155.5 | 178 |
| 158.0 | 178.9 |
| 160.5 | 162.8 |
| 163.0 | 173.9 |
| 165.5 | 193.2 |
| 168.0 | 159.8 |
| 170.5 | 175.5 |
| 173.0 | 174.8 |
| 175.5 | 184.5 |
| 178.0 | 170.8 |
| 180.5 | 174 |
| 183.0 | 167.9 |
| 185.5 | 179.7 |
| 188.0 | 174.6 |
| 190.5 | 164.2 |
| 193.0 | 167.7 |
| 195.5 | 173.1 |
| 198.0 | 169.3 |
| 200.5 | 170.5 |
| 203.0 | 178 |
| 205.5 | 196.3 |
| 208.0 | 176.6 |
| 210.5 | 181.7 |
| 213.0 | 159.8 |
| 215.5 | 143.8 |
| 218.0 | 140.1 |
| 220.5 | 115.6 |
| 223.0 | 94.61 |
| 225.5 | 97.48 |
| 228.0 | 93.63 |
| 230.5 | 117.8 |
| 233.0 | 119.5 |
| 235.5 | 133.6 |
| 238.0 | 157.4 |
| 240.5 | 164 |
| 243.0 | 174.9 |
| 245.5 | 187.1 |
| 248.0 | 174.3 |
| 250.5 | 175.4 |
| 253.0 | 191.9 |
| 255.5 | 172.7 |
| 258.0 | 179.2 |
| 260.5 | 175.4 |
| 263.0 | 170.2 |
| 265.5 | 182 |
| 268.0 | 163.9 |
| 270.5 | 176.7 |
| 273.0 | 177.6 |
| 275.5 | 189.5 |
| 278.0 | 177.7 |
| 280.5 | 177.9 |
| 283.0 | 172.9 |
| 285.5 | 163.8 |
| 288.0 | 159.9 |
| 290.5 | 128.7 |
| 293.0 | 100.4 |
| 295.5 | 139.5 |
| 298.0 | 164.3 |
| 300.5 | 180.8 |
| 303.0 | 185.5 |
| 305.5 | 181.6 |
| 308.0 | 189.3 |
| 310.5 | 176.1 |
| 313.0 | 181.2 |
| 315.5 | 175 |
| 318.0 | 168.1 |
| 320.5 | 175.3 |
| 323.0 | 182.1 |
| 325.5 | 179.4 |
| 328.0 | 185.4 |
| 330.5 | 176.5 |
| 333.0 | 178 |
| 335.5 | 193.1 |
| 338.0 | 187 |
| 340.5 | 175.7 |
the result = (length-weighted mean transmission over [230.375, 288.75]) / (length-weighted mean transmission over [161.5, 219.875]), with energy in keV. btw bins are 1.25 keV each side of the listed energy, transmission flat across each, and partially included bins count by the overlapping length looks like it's 0.99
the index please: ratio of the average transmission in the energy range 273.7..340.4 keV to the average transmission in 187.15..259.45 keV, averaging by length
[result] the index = 1.10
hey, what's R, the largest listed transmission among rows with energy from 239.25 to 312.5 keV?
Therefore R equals 191.9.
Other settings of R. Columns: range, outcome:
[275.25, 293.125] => 189.5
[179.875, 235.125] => 196.3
